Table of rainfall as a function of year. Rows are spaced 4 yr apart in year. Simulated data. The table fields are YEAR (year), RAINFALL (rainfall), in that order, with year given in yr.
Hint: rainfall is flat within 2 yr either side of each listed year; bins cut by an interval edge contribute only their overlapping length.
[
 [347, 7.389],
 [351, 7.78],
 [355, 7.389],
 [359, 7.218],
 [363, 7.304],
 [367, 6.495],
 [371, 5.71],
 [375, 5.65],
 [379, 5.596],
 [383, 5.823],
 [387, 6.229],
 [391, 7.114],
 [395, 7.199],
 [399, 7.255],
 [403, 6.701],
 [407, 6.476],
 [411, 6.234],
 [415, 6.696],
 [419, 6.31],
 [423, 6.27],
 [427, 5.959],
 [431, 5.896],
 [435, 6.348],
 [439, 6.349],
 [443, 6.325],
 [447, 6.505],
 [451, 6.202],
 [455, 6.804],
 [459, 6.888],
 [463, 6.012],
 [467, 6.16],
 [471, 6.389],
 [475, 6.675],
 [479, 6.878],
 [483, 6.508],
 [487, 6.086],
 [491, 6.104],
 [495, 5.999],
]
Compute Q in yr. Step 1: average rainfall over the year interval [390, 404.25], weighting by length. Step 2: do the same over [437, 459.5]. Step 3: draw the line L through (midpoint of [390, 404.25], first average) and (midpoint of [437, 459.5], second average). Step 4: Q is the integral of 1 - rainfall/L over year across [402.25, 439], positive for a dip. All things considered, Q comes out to 2.7 yr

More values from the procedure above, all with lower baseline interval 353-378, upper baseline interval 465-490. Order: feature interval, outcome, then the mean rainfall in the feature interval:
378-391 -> 0.9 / 6.09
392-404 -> -1.0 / 7.09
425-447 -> 1.0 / 6.21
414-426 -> 0.3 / 6.36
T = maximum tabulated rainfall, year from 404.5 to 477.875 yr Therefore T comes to 6.888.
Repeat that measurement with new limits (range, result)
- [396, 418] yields 7.255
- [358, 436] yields 7.304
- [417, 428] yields 6.31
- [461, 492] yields 6.878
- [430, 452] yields 6.505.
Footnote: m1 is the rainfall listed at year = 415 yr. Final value 6.696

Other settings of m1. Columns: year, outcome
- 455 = 6.804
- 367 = 6.495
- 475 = 6.675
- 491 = 6.104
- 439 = 6.349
